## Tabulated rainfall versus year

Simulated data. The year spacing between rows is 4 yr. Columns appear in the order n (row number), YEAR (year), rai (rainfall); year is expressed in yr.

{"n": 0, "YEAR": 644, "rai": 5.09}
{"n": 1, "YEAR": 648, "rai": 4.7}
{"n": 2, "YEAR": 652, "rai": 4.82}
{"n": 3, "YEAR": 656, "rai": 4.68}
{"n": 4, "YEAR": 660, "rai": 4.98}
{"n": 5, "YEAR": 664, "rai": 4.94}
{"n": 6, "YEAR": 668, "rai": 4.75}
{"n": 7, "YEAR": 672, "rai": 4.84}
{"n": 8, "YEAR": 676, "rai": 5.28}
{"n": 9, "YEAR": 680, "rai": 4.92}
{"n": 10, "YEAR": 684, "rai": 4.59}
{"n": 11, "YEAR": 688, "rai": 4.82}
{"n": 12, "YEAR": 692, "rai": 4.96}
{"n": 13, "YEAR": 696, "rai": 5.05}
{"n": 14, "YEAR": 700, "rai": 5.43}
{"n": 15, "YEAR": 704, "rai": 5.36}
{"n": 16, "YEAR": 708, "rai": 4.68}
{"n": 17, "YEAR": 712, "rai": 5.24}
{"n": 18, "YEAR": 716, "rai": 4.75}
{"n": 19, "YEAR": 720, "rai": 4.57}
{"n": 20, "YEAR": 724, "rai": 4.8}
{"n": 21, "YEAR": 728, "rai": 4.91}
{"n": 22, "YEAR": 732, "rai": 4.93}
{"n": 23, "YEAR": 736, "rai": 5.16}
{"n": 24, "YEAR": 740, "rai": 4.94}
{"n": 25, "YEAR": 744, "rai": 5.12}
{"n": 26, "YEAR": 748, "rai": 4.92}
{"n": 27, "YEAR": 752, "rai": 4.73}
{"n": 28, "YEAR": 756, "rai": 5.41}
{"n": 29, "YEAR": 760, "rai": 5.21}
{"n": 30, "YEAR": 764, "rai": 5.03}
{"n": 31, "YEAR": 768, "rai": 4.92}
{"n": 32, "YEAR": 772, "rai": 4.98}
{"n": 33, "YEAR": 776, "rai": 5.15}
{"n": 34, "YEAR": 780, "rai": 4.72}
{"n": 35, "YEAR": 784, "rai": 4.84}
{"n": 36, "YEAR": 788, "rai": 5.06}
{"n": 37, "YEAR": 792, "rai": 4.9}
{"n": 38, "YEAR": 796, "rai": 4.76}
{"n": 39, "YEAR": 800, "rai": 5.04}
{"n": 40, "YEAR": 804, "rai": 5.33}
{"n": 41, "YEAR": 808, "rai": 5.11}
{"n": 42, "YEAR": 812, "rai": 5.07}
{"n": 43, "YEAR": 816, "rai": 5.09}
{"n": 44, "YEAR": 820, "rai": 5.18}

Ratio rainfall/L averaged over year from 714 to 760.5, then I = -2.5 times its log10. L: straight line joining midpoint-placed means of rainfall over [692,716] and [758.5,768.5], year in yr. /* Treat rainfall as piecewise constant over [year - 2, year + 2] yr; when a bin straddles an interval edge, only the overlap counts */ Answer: 0.03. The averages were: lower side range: 5.1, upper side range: 5.07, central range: 4.95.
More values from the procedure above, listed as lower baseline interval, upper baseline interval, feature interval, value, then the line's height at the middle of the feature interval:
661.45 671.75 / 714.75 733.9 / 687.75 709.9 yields -0.06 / 4.82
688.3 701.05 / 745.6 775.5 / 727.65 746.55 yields 0.01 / 5.05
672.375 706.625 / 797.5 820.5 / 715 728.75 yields 0.07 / 5.06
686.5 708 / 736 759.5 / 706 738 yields 0.04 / 5.07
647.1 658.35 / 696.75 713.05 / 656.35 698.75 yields 0.01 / 4.94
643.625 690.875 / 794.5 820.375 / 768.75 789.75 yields 0.02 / 5.04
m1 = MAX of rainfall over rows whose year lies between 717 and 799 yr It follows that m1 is 5.41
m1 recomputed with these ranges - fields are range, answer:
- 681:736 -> 5.43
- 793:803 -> 5.04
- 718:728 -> 4.91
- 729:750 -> 5.16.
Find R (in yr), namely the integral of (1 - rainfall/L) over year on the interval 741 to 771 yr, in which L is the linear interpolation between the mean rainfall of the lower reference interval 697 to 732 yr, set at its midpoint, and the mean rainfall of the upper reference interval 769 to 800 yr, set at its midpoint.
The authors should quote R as -0.61 yr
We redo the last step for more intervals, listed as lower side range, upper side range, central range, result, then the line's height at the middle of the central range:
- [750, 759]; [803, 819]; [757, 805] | 1.1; 5.11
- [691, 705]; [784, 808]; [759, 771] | 0.1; 5.07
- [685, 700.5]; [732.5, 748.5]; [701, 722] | 0.3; 5.01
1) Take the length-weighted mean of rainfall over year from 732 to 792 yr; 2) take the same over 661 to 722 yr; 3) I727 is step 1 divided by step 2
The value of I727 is 1.0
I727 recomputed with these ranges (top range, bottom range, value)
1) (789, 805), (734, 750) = 0.99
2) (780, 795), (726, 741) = 0.98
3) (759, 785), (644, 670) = 1.03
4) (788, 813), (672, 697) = 1.02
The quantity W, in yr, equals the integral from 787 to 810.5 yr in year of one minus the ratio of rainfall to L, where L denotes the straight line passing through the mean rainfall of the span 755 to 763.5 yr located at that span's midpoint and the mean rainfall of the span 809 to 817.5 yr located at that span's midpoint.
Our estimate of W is 0.4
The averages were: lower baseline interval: 5.25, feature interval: 5.03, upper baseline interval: 5.08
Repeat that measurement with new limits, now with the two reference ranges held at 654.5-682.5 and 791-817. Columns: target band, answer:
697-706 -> -0.8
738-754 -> 0.2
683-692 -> 0.3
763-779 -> 0.0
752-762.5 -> -0.4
